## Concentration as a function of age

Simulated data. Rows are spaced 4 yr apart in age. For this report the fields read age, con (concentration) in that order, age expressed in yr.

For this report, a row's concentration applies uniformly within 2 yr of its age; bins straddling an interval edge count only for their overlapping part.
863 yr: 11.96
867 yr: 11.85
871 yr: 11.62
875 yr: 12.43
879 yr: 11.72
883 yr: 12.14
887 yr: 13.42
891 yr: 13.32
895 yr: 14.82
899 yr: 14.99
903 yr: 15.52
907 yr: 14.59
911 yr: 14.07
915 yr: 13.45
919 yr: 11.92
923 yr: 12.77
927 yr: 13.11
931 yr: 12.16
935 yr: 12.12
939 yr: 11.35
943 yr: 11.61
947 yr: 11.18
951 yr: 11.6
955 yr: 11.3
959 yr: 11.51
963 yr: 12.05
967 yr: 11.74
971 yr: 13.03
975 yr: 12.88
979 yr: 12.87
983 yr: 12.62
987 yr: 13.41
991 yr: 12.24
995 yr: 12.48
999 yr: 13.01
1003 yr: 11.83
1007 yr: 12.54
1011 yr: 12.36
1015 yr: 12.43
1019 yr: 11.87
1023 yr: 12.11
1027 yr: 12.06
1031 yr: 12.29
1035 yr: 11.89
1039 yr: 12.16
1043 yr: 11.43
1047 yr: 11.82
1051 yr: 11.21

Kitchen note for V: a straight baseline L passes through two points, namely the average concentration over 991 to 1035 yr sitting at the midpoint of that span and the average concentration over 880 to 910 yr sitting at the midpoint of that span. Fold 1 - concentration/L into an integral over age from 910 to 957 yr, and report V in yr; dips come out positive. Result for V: 4.5 yr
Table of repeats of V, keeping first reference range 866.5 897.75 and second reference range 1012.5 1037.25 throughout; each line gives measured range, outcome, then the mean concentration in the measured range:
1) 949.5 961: 0.9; 11.5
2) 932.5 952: 1.4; 11.6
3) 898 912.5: -2.5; 14.8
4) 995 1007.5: -0.2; 12.5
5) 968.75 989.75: -1.0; 12.9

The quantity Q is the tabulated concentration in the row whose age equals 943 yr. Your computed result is 11.61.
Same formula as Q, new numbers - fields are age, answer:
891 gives 13.32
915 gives 13.45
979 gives 12.87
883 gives 12.14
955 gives 11.3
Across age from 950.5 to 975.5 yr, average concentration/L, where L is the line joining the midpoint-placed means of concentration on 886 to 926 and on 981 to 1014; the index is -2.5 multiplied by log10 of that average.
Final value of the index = 0.09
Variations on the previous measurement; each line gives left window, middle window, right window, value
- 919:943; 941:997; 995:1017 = 0.013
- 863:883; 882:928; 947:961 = -0.170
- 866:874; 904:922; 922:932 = -0.091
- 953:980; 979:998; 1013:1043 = -0.051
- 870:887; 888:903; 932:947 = -0.201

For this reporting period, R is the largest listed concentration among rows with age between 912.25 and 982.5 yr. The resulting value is 13.45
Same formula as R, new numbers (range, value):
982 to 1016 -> 13.41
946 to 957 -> 11.6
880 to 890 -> 13.42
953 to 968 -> 12.05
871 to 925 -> 15.52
